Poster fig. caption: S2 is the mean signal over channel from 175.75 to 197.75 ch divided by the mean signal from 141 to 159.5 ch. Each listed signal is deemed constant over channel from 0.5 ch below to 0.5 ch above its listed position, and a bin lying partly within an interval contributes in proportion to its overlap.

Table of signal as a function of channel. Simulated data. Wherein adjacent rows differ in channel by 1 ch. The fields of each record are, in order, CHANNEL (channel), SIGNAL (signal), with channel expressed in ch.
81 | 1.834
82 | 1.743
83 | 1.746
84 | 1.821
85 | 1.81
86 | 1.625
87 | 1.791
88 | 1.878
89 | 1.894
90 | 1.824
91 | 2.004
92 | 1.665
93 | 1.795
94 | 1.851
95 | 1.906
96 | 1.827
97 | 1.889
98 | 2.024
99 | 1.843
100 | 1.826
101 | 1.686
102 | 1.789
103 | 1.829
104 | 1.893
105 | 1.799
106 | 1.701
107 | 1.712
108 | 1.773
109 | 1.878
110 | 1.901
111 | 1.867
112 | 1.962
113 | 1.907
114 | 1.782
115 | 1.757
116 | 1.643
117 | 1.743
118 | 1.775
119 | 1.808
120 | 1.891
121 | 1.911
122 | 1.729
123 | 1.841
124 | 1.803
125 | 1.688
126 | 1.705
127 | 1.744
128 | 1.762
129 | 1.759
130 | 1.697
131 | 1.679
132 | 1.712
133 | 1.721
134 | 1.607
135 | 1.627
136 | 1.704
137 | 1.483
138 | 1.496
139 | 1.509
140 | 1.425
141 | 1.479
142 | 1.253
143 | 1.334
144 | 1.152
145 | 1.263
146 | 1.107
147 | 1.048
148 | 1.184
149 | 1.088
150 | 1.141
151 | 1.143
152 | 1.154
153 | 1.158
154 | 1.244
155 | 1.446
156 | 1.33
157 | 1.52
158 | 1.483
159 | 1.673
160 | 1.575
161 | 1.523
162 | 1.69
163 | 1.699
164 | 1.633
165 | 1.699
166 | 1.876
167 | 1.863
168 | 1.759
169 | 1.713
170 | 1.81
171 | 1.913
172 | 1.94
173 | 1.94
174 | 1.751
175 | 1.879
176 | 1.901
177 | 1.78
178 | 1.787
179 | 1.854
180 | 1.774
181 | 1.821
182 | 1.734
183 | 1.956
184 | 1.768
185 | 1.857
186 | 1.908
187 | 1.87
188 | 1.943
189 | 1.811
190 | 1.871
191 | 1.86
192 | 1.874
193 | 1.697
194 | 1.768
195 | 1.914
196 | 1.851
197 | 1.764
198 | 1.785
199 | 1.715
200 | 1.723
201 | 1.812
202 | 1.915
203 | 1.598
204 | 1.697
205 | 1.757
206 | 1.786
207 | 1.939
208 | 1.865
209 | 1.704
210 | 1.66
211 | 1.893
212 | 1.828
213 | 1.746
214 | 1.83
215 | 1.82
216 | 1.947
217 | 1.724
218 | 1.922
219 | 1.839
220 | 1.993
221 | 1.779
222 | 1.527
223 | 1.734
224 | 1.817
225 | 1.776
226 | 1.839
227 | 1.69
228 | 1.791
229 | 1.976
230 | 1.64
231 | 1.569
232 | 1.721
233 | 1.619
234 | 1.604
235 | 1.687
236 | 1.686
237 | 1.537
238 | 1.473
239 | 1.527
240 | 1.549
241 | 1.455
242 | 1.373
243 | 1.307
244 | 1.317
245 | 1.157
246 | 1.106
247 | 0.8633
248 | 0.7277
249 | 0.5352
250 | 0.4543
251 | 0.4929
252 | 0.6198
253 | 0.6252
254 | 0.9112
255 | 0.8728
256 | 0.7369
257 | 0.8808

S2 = 1.4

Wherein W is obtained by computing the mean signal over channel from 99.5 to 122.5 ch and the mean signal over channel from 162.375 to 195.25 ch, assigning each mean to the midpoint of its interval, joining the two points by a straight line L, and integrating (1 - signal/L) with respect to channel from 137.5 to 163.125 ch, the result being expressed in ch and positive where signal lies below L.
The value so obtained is 6.6 ch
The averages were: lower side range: 1.81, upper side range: 1.82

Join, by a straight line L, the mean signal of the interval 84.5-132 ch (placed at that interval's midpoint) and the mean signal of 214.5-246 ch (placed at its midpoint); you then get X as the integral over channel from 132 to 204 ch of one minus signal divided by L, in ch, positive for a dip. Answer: 3.8 ch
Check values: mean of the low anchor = 1.8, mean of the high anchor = 1.65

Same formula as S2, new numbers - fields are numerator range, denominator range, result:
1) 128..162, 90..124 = 0.78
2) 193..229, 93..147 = 1.05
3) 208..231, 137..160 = 1.37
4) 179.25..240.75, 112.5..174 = 1.12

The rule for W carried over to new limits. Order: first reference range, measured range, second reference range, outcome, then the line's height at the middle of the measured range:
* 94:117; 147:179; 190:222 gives 4.00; 1.81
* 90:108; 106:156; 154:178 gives 5.55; 1.77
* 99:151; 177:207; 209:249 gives -3.63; 1.62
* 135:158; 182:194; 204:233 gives -1.99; 1.59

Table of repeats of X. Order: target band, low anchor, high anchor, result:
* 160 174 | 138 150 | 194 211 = -2.8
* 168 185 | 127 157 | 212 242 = -3.3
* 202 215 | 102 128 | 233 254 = -4.4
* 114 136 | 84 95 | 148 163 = -2.3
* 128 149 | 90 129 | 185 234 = 4.0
